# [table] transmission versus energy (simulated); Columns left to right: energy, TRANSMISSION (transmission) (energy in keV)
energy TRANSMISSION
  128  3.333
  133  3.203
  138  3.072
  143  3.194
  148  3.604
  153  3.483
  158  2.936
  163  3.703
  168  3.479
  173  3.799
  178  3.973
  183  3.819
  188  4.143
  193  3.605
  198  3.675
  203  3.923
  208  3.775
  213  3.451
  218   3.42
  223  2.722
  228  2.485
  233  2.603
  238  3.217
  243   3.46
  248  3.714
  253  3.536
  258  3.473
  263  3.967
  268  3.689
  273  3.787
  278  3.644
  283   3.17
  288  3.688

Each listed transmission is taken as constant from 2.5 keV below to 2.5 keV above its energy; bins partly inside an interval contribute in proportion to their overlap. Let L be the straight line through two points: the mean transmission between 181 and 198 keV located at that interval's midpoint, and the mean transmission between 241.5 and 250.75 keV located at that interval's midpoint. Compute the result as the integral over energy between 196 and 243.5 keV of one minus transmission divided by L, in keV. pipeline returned 5.8 keV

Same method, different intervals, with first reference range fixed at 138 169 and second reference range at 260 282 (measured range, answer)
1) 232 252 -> 1.8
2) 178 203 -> -2.6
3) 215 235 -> 4.2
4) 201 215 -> -0.7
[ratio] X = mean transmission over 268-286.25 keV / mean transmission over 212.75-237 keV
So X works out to 1.2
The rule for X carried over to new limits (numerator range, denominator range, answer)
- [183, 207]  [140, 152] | 1.13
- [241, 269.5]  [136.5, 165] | 1.09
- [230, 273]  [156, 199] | 0.94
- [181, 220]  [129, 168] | 1.12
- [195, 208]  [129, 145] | 1.19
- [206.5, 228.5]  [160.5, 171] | 0.89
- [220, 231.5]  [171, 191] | 0.67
